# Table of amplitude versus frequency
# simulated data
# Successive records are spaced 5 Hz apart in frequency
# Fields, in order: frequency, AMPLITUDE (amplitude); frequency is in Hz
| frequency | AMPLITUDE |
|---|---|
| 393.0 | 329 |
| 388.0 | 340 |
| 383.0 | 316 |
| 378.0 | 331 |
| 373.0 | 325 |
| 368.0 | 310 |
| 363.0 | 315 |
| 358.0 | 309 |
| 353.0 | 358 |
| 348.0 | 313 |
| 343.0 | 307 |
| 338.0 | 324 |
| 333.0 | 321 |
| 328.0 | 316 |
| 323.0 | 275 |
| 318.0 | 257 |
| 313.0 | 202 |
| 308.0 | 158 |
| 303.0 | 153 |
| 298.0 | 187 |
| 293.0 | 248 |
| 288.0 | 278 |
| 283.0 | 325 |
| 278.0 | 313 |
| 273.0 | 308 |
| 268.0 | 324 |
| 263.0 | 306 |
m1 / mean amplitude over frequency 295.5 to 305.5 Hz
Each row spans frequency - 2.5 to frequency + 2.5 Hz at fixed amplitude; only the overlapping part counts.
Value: 170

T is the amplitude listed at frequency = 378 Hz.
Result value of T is 331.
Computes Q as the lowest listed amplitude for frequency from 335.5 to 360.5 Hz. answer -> 307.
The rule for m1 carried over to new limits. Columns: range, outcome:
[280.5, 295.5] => 284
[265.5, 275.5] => 316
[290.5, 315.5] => 190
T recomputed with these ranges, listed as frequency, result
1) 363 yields 315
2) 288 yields 278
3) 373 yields 325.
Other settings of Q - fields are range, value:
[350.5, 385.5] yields 309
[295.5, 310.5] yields 153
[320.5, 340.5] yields 275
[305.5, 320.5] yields 158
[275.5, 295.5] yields 248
